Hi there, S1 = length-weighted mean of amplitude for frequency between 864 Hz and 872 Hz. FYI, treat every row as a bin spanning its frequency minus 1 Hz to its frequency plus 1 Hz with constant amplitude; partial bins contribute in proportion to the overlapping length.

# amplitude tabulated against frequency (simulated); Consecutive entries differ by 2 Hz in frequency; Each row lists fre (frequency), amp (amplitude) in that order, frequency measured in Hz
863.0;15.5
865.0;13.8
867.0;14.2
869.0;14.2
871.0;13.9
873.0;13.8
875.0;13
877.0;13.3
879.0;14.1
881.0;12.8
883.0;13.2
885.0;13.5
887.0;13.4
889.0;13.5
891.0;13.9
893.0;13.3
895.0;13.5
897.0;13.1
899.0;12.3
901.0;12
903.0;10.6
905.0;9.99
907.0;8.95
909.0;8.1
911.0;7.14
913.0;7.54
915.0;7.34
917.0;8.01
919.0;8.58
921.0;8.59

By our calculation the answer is 14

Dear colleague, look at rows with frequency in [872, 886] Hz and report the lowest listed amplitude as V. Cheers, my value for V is 12.8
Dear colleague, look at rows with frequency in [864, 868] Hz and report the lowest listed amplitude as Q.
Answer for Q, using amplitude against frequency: 13.8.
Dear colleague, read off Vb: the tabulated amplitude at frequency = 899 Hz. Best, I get 12.3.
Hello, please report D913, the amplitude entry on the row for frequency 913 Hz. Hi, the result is 7.54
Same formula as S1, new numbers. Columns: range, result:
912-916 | 7.44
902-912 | 8.96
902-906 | 10.3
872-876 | 13.4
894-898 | 13.3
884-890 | 13.5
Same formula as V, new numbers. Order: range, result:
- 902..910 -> 8.1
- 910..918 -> 7.14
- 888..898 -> 13.1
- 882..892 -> 13.2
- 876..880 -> 13.3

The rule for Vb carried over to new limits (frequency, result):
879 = 14.1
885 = 13.5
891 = 13.9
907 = 8.95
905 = 9.99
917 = 8.01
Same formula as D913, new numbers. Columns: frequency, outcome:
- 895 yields 13.5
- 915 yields 7.34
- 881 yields 12.8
